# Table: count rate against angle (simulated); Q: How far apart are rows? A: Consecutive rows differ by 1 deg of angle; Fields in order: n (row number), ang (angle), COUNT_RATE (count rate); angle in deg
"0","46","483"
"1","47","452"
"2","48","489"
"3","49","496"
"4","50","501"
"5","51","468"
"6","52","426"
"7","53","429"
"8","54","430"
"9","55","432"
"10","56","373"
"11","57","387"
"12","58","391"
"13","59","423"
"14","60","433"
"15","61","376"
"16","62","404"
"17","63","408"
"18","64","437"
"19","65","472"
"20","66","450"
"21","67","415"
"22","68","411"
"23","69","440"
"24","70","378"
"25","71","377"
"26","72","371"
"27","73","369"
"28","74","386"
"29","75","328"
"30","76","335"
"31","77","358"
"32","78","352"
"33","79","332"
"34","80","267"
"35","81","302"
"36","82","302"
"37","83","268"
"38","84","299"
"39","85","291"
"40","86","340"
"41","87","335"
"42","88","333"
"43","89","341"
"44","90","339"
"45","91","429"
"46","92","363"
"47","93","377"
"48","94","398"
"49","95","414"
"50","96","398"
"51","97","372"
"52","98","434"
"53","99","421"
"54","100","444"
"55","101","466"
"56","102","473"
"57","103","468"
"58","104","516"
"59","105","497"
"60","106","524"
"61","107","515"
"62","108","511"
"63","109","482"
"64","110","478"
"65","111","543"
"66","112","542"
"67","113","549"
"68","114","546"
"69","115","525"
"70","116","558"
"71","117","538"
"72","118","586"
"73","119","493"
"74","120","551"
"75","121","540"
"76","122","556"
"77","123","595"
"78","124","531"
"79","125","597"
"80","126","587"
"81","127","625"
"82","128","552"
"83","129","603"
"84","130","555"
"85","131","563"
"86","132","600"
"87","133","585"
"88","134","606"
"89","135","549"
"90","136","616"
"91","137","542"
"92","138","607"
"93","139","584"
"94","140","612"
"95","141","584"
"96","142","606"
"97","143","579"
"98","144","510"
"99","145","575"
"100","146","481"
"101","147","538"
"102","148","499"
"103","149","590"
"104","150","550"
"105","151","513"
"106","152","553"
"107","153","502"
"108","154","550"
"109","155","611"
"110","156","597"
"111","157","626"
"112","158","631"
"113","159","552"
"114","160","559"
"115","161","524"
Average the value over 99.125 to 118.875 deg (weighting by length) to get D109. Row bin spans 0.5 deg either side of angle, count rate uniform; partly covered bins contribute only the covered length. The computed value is 512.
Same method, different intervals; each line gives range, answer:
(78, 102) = 362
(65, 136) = 455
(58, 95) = 369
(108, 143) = 564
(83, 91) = 328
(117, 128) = 564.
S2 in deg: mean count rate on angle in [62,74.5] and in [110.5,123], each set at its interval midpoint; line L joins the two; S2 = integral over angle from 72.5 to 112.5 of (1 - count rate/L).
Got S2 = 6.9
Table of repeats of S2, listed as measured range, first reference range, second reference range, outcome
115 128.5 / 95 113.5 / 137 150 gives -1.18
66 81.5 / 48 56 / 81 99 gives 1.29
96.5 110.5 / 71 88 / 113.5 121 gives -0.20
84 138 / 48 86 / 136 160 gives -0.61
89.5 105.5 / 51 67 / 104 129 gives 2.47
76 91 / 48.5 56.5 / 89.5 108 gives 4.00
